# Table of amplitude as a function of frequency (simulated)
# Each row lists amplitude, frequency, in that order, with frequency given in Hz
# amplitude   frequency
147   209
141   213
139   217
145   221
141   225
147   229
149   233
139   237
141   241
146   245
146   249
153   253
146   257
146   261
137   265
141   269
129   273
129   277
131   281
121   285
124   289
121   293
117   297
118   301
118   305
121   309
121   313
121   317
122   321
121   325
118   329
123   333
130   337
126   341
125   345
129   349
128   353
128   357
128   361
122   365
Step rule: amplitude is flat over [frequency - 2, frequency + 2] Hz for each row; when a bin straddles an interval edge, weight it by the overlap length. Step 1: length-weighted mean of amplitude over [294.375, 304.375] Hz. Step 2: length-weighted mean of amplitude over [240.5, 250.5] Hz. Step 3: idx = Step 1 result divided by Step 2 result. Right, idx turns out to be 0.81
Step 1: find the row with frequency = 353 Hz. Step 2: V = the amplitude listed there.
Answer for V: 128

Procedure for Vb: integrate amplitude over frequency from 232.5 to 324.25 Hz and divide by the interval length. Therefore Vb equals 132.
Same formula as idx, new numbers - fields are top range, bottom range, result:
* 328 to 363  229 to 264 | 0.87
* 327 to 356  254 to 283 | 0.91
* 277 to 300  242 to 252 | 0.84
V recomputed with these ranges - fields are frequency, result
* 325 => 121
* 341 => 126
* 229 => 147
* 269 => 141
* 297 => 117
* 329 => 118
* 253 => 153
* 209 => 147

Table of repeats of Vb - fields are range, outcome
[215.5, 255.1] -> 145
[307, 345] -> 123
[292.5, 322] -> 120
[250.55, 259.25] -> 149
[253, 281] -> 139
